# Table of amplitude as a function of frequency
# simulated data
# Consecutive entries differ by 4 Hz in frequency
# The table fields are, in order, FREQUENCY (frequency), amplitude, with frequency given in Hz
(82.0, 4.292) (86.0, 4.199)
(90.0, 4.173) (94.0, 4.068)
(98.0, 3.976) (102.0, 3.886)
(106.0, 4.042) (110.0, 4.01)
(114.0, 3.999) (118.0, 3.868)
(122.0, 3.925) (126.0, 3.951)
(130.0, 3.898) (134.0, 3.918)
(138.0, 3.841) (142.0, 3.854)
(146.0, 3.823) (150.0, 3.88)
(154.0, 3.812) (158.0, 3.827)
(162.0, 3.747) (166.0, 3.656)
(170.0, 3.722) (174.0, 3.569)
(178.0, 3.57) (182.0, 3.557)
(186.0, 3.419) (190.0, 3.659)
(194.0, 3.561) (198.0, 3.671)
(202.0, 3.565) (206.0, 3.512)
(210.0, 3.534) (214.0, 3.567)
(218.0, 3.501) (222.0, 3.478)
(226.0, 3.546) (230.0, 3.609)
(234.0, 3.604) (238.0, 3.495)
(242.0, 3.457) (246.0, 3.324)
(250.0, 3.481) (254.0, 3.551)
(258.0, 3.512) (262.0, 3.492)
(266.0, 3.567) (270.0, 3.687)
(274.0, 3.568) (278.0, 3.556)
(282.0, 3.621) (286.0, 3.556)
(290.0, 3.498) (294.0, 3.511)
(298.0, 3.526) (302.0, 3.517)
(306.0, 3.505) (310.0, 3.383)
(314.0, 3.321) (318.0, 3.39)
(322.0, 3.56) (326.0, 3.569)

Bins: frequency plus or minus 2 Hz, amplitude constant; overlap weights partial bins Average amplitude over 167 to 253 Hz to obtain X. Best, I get 3.54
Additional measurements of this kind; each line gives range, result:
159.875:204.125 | 3.61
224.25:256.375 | 3.51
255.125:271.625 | 3.56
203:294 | 3.53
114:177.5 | 3.82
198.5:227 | 3.54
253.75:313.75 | 3.53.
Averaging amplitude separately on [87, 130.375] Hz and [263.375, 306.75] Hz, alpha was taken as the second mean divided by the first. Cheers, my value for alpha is 0.89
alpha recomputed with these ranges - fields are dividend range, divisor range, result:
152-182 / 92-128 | 0.93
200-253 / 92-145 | 0.89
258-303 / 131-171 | 0.93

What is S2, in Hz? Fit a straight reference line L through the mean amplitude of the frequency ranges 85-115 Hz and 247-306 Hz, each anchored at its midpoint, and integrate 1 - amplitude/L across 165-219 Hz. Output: 2.9 Hz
